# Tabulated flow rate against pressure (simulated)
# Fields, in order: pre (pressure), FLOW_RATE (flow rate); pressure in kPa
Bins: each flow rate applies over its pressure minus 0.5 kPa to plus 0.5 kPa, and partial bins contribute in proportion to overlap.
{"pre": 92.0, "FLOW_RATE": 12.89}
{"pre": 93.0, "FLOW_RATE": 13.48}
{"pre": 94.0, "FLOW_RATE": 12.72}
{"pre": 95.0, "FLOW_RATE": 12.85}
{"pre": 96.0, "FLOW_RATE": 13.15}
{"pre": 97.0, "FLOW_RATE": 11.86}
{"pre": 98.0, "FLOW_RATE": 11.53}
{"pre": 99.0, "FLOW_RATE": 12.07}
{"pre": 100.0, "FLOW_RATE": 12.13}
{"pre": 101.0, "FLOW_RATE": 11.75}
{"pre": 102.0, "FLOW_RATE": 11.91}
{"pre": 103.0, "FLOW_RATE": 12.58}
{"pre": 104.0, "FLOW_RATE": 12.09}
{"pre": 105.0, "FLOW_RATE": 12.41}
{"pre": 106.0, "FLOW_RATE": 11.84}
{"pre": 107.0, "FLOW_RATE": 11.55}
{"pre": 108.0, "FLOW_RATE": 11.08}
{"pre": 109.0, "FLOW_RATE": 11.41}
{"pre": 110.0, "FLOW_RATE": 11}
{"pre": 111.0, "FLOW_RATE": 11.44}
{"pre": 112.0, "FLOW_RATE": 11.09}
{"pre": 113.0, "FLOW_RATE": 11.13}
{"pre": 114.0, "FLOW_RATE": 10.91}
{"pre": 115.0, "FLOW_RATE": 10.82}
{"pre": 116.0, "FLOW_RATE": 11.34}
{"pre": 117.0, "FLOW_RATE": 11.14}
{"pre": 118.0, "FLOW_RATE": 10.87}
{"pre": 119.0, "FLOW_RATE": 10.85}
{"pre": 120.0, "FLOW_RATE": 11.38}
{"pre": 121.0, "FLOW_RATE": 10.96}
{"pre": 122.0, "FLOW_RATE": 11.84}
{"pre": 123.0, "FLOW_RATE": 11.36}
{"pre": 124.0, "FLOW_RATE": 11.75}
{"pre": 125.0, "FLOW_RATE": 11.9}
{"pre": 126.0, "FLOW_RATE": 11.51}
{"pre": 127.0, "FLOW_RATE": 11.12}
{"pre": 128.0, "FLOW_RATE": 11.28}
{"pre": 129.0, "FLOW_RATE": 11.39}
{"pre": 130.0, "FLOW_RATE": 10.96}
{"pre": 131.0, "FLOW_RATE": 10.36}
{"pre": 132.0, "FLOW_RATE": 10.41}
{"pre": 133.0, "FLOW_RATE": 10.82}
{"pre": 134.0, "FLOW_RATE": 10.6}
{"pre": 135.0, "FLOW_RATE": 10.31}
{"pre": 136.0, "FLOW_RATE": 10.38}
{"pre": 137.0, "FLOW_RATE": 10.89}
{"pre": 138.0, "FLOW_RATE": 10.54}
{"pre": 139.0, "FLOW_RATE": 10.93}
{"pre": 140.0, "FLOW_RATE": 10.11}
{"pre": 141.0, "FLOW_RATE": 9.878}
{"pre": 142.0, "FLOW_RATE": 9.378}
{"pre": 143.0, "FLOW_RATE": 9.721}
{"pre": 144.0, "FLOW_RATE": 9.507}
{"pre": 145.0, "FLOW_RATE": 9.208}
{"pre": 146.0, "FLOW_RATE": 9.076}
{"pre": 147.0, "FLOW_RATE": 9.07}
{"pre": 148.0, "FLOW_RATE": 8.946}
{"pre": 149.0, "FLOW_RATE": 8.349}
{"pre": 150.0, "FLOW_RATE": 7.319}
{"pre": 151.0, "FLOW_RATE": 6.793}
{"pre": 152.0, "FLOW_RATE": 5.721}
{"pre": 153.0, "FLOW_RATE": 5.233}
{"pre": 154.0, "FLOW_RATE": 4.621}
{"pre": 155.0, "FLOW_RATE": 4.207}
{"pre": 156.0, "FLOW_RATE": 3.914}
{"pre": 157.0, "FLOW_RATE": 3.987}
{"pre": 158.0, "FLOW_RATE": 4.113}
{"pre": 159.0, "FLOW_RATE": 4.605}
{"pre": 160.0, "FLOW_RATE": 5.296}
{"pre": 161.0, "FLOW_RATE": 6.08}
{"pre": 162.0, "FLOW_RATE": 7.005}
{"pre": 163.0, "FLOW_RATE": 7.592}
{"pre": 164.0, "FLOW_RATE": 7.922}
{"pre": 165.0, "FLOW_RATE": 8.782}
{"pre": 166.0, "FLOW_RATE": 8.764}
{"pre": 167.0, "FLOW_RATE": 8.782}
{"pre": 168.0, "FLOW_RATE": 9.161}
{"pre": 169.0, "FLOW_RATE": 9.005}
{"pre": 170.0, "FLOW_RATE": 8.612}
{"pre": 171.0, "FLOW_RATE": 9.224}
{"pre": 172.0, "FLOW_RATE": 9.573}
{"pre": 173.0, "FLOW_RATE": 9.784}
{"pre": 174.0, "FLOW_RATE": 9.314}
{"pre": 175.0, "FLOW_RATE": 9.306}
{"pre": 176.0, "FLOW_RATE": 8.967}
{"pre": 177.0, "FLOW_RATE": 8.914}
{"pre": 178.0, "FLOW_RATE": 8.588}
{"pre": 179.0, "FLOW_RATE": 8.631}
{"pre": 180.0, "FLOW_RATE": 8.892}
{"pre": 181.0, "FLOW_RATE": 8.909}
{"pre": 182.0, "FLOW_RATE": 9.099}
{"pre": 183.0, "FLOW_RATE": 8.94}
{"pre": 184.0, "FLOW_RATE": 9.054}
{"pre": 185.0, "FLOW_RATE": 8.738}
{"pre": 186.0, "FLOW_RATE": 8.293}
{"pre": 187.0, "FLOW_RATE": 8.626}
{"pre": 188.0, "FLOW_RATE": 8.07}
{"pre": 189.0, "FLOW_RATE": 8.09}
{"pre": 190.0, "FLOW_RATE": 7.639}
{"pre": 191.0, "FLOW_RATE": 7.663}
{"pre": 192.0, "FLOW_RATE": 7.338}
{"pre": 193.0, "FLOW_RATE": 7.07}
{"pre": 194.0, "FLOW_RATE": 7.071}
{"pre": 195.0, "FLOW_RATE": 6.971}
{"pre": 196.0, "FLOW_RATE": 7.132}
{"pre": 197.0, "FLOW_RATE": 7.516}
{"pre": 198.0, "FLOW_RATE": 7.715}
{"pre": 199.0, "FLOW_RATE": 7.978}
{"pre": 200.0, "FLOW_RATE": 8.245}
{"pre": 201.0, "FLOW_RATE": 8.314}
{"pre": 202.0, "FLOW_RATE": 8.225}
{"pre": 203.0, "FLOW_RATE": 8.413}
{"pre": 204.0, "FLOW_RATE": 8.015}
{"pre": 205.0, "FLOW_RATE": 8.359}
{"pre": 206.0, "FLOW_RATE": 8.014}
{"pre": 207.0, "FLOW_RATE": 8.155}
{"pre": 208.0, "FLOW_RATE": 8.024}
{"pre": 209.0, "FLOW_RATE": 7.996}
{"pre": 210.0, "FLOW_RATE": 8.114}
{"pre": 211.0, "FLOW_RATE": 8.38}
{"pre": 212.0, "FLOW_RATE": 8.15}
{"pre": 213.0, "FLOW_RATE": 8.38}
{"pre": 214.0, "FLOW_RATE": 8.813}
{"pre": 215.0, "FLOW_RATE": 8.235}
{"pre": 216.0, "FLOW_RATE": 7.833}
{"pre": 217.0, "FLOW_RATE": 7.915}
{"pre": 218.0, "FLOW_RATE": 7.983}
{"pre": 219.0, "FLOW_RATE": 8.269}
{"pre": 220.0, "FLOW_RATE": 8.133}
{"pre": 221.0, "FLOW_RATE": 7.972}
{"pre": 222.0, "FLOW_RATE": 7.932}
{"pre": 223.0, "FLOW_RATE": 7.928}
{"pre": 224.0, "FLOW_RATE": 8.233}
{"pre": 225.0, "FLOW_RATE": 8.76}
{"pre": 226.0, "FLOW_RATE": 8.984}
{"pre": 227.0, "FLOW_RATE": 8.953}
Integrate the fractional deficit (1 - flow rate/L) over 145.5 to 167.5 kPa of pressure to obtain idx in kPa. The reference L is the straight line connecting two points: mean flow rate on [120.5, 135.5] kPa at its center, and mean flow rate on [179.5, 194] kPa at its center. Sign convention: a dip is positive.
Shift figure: 7.0 kPa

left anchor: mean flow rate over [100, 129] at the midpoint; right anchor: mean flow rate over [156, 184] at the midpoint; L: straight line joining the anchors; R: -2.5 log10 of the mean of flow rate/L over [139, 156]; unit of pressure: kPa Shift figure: 0.20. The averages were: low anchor 11.5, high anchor 8.01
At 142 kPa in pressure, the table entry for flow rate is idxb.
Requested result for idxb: 9.378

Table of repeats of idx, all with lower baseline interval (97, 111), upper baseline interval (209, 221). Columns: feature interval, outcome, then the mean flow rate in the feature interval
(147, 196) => 9.6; 7.67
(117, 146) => 0.5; 10.7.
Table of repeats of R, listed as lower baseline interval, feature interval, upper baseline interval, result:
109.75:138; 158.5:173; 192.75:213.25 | 0.18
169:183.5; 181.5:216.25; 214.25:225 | 0.06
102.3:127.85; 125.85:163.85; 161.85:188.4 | 0.21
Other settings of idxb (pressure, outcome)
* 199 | 7.978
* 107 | 11.55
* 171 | 9.224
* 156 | 3.914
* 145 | 9.208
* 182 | 9.099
